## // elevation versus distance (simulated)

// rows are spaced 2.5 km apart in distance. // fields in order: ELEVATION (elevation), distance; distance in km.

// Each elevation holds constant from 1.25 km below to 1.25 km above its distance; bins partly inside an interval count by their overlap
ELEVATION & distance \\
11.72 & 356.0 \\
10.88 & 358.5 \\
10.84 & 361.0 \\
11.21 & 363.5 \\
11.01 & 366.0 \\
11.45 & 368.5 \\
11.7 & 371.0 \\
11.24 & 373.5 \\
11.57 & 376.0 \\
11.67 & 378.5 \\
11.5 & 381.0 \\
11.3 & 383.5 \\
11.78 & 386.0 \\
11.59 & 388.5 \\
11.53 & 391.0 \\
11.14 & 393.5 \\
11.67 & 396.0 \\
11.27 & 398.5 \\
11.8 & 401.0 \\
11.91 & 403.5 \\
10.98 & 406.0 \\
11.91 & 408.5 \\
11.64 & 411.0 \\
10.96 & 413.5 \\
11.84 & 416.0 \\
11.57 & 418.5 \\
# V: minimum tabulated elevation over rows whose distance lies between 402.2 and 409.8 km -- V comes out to 10.98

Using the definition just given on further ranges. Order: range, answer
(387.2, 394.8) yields 11.14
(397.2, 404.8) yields 11.27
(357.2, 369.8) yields 10.84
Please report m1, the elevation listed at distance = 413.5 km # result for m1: 10.96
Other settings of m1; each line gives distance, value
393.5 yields 11.14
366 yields 11.01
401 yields 11.8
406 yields 10.98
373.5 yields 11.24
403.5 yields 11.91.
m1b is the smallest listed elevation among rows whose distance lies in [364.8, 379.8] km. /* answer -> 11.01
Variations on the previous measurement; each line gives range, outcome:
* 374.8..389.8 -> 11.3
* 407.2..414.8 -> 10.96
